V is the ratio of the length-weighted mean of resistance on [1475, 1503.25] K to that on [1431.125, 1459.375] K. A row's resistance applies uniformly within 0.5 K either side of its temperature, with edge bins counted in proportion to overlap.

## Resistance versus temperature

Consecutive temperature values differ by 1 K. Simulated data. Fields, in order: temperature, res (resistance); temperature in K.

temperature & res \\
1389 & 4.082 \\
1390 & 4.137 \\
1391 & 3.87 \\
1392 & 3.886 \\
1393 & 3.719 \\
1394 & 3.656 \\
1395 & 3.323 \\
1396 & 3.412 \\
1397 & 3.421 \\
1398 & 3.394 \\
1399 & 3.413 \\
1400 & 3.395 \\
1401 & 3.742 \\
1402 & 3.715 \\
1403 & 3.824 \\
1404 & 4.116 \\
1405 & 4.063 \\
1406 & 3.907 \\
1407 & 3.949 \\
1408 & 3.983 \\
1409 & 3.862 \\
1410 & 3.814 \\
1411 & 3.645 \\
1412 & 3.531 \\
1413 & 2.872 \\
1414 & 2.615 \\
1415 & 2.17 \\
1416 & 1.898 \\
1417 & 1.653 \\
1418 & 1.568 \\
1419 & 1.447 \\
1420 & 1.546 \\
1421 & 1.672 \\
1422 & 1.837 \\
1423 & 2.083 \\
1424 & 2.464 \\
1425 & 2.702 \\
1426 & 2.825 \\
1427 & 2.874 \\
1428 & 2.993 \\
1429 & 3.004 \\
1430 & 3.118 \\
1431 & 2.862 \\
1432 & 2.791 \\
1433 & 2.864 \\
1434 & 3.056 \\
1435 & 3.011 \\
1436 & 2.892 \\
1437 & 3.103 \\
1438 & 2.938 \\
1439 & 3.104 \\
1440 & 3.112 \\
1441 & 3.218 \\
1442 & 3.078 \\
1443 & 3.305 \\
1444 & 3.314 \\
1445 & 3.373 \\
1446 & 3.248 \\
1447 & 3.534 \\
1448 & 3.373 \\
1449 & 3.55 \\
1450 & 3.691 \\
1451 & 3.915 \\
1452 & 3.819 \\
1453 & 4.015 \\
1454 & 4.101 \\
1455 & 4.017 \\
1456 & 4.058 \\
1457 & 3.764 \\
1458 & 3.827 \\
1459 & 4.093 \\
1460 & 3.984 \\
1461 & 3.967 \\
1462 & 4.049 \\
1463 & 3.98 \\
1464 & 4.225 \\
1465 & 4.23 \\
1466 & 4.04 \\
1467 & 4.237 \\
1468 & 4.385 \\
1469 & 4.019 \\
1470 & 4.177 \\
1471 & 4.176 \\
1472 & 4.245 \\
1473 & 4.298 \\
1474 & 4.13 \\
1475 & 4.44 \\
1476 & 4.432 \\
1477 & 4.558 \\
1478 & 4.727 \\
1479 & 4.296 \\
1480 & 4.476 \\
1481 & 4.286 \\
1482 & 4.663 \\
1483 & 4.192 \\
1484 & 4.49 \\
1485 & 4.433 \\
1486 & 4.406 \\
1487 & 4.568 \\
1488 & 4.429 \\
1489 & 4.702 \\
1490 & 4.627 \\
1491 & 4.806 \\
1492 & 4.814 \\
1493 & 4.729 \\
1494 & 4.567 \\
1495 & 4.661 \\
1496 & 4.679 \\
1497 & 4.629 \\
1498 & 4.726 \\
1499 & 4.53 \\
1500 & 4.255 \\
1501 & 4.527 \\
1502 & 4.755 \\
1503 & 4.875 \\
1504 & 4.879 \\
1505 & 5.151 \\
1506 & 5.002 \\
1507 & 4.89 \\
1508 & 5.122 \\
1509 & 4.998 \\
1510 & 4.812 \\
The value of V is 1.3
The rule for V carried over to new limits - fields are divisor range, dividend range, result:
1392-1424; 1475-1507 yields 1.50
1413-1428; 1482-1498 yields 2.13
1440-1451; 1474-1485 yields 1.31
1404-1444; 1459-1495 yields 1.52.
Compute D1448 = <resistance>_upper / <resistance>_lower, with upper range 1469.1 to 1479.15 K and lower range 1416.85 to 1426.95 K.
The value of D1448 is 2.1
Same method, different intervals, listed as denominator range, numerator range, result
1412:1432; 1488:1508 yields 2.00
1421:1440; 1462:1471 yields 1.49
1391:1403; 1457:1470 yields 1.14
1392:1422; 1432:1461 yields 1.11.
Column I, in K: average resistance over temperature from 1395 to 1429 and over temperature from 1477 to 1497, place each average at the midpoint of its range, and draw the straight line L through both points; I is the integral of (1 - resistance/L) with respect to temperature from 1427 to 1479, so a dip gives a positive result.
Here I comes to 2.3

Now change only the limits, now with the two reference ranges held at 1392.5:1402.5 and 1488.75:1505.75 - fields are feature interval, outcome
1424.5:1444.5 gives 4.8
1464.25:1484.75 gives 0.5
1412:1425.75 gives 6.1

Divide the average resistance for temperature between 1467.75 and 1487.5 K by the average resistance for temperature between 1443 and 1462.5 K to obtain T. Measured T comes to 1.16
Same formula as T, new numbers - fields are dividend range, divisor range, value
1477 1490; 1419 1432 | 1.82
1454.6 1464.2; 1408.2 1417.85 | 1.38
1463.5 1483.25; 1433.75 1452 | 1.31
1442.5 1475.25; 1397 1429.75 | 1.32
